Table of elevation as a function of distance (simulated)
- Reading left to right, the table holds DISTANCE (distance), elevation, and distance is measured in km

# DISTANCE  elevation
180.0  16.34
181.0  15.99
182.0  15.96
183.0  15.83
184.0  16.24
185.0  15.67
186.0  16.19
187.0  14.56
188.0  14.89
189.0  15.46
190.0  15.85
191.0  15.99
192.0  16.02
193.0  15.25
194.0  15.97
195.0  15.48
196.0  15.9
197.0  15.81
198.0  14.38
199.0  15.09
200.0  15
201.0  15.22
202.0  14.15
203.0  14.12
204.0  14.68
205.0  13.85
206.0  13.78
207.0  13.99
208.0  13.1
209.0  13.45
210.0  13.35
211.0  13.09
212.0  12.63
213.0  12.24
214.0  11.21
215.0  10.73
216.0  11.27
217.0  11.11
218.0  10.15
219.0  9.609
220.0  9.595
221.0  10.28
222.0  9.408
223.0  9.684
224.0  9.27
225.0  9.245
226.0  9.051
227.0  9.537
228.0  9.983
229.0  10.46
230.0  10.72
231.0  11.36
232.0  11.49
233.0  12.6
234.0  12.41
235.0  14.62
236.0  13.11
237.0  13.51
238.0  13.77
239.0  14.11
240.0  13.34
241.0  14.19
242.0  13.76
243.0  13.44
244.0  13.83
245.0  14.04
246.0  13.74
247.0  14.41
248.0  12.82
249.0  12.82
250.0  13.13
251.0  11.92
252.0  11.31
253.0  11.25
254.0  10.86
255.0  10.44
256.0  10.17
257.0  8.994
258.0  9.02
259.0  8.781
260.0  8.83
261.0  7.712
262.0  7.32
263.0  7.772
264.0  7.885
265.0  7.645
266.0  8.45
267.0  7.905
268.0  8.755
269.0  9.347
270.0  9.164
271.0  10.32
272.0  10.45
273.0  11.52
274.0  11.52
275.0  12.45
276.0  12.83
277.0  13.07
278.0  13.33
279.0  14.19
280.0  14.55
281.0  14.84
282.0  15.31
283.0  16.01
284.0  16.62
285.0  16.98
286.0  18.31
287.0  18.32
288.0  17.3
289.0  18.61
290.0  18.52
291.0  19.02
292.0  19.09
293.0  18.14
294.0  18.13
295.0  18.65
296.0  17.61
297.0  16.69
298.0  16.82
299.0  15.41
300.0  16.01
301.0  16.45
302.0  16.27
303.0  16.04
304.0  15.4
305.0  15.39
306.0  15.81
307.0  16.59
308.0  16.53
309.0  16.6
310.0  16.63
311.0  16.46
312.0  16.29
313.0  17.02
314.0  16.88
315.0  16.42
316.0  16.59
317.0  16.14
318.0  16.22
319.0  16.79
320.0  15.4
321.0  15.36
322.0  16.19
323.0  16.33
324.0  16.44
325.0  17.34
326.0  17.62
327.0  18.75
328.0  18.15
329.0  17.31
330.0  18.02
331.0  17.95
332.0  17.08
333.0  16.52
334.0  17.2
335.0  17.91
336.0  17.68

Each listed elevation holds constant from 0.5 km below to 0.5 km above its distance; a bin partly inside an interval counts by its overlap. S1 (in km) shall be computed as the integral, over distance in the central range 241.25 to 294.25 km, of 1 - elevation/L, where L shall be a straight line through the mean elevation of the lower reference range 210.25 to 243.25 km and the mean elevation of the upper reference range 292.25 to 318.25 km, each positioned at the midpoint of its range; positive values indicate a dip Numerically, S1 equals 5.7 km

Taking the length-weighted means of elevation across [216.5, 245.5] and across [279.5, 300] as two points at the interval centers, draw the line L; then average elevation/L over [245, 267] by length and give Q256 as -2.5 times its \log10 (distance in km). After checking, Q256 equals 0.32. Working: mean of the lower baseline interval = 11.6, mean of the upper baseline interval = 17.2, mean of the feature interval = 10.3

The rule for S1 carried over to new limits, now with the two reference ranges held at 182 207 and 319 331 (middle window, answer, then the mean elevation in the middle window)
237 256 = 3.62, 12.9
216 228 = 4.46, 9.8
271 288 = 2.12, 14.4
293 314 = 0.17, 16.6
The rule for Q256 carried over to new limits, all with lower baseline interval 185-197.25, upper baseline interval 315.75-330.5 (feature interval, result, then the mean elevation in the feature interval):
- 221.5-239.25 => 0.38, 11.3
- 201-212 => 0.15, 13.8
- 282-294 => -0.08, 17.8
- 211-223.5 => 0.42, 10.8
